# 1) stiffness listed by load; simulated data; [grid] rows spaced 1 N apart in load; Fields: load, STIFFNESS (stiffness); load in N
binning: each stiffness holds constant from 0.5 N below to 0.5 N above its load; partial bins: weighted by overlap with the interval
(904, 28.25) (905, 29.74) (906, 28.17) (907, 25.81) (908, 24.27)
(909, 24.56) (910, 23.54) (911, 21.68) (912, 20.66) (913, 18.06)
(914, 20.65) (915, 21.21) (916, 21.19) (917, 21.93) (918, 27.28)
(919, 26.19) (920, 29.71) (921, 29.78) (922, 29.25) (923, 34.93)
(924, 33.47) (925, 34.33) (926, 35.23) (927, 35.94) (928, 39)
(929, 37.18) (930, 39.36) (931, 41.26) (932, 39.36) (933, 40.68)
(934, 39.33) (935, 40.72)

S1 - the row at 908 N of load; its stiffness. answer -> 24.27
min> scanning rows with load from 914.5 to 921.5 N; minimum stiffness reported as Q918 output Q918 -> 21.19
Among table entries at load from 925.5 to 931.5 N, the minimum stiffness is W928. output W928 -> 35.23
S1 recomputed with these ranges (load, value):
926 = 35.23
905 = 29.74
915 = 21.21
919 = 26.19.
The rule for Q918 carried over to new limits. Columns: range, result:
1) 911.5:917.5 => 18.06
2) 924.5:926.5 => 34.33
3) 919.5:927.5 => 29.25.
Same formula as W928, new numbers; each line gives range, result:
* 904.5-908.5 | 24.27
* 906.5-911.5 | 21.68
